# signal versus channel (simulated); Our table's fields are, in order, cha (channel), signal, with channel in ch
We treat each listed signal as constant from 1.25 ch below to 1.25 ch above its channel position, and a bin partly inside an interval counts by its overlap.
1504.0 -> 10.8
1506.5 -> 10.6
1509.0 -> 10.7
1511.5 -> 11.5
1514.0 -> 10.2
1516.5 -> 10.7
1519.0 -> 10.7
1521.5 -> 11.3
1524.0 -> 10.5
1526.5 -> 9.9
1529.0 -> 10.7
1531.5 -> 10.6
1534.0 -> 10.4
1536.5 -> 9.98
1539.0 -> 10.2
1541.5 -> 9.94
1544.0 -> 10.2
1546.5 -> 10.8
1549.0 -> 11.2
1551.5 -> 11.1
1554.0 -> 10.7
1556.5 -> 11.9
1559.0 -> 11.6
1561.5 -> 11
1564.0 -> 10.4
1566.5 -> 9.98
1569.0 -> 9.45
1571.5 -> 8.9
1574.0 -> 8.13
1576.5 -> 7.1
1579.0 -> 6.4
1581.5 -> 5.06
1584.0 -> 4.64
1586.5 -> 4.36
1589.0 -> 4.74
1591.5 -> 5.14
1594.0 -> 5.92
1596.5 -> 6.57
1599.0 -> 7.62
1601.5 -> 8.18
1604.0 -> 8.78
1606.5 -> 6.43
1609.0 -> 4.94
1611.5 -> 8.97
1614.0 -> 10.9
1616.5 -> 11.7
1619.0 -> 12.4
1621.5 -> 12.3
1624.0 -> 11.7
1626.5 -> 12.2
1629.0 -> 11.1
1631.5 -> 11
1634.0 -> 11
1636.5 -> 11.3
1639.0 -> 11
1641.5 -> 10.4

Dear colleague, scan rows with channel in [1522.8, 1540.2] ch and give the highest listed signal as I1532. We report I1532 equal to 10.7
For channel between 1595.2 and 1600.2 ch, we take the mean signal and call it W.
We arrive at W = 7.08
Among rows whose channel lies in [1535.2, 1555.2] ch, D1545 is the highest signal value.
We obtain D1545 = 11.2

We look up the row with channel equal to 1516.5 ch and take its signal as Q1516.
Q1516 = 10.7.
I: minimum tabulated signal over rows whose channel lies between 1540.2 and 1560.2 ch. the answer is 9.94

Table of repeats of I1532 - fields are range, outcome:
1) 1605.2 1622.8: 12.4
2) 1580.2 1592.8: 5.14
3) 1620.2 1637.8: 12.3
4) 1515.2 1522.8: 11.3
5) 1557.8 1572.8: 11.6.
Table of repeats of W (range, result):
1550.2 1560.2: 11.3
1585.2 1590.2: 4.55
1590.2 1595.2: 5.52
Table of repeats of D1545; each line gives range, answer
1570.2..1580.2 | 8.9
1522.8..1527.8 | 10.5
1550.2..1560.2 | 11.9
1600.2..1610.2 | 8.78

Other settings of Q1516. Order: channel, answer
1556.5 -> 11.9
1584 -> 4.64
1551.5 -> 11.1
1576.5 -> 7.1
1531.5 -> 10.6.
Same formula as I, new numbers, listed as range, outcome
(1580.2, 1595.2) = 4.36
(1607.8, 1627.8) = 4.94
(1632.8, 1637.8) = 11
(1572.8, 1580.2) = 6.4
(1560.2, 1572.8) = 8.9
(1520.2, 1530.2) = 9.9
